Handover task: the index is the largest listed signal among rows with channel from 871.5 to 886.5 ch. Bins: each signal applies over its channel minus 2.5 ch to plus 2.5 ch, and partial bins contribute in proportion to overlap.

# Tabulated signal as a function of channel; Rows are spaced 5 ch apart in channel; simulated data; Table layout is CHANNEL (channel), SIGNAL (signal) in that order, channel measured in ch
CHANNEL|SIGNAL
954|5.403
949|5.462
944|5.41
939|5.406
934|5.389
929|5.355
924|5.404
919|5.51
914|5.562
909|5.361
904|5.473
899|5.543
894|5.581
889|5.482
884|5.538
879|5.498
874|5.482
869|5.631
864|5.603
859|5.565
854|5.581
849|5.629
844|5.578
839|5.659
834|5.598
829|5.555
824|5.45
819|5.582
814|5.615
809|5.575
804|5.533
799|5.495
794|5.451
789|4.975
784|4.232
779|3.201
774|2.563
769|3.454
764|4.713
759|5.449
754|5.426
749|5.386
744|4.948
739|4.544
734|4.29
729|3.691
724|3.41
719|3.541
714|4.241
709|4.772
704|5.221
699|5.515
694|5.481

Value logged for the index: 5.538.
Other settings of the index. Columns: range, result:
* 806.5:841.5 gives 5.659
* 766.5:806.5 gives 5.533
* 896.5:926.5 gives 5.562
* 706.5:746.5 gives 4.948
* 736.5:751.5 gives 5.386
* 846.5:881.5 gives 5.631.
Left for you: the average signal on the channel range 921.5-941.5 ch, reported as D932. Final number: 5.39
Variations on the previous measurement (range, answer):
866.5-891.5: 5.53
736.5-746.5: 4.75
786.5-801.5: 5.31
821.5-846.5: 5.57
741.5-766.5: 5.18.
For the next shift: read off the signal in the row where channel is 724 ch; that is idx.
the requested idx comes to 3.41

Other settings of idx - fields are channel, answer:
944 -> 5.41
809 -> 5.575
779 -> 3.201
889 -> 5.482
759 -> 5.449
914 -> 5.562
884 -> 5.538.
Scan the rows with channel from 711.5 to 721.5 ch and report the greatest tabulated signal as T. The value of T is 4.241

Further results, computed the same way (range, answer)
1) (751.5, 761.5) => 5.449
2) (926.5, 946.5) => 5.41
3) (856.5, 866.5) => 5.603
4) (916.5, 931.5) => 5.51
